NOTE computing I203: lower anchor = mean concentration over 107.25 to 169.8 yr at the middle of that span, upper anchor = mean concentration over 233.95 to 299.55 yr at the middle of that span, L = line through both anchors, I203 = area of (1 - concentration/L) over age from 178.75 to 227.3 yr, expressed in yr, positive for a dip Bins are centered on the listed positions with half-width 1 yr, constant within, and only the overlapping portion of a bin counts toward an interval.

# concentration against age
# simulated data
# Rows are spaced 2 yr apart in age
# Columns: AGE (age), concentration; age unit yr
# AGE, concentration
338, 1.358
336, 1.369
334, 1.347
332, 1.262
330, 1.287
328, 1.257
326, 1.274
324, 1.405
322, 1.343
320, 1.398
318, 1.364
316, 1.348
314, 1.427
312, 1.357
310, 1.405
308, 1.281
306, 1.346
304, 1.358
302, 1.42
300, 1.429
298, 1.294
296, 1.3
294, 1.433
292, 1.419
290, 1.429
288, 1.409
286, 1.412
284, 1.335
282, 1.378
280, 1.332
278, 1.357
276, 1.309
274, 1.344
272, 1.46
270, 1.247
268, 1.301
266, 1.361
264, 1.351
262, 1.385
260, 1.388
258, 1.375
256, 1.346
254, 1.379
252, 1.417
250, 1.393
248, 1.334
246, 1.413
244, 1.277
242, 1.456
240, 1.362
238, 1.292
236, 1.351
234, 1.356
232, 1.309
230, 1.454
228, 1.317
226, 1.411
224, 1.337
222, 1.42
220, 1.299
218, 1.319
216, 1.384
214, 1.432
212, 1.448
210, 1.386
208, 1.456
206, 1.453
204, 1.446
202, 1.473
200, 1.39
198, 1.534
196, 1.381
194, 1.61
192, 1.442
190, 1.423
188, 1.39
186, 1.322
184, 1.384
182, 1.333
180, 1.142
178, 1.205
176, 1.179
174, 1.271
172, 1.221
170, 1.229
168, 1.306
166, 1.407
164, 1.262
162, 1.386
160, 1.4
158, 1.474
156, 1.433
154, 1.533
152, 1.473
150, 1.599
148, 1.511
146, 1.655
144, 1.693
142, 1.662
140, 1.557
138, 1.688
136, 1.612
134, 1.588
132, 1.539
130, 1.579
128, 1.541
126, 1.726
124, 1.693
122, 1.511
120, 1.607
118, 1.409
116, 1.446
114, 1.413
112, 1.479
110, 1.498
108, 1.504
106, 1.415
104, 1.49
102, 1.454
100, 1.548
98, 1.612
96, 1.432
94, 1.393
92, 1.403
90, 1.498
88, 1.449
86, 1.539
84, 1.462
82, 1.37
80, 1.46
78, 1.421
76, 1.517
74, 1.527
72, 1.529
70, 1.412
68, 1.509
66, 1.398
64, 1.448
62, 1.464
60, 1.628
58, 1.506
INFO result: 1.4 yr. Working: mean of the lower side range 1.52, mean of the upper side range 1.36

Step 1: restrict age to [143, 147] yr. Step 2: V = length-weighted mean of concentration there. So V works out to 1.67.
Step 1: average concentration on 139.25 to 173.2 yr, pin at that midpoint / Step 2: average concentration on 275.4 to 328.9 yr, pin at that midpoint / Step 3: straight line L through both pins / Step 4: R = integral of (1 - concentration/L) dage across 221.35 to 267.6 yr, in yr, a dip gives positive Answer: 1.1 yr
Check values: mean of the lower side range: 1.46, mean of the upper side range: 1.36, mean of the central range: 1.37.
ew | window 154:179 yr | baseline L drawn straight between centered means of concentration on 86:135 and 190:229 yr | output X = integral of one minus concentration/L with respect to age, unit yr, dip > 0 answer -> 2.3 yr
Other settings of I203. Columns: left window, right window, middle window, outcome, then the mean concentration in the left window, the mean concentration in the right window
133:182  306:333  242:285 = 0.43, 1.43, 1.34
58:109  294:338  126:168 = -2.55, 1.48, 1.35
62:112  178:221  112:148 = -3.40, 1.47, 1.4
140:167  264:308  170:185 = 2.33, 1.5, 1.36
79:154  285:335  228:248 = 0.88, 1.53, 1.36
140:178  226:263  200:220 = -0.33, 1.43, 1.37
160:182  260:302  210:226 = -0.84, 1.27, 1.37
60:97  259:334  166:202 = 1.69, 1.46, 1.36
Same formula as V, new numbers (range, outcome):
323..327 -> 1.34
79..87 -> 1.46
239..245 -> 1.36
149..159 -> 1.5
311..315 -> 1.39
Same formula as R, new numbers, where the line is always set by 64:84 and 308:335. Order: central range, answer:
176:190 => 1.10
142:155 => -1.46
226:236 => 0.16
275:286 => 0.10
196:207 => -0.42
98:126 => -1.32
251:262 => -0.07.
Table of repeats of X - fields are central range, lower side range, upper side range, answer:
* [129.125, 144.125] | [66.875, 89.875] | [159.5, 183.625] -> -2.9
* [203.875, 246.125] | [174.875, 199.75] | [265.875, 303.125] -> -0.5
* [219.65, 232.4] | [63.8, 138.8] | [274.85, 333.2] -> 0.4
